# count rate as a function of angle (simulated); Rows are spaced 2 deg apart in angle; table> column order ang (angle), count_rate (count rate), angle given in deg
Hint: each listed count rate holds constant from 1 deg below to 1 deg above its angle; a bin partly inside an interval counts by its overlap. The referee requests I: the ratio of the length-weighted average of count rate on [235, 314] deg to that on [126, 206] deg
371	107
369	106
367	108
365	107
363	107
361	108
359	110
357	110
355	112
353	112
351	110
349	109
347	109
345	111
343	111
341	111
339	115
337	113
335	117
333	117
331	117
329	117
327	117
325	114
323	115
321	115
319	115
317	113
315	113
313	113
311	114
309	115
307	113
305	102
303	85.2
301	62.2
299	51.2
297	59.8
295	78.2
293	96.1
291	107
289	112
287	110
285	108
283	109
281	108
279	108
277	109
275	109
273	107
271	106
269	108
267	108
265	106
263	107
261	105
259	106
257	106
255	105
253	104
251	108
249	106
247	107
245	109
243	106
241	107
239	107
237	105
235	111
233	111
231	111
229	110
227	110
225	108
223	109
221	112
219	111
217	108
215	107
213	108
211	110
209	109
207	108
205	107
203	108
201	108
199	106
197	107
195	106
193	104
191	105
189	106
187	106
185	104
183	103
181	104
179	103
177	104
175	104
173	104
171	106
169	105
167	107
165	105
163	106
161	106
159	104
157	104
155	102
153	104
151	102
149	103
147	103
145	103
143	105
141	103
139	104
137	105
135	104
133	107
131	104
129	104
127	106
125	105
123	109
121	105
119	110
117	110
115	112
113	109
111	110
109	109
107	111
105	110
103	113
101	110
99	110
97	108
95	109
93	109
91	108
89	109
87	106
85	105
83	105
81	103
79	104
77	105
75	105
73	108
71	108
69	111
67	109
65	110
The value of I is 1.0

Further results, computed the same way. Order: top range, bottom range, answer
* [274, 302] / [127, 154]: 0.91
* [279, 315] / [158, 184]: 0.93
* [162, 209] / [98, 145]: 0.98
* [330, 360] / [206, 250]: 1.03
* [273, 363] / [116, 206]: 1.01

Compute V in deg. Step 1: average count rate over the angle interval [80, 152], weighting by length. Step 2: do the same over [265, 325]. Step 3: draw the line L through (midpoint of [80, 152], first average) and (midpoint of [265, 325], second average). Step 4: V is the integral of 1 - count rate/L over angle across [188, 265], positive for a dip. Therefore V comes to -2.43 deg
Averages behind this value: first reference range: 107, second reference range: 103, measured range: 108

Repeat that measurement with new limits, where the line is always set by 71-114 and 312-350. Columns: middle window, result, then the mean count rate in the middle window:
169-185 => 0.9 deg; 104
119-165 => 1.9 deg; 105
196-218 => 0.6 deg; 108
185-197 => 0.5 deg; 105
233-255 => 0.9 deg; 107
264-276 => 0.5 deg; 107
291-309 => 4.6 deg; 84.3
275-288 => 0.4 deg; 109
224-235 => 0.1 deg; 110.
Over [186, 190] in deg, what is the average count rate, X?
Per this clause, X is 106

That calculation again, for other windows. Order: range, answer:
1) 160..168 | 106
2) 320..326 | 115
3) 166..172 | 106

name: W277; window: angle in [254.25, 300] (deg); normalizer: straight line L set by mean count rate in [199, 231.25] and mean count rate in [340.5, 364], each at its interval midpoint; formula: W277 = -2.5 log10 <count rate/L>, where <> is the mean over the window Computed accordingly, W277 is 0.08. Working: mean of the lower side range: 109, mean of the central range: 101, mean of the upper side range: 110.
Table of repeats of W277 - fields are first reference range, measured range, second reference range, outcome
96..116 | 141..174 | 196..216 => 0.048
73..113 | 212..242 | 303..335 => 0.020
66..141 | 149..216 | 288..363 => 0.015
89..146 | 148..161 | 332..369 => 0.049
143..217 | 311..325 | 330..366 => -0.035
